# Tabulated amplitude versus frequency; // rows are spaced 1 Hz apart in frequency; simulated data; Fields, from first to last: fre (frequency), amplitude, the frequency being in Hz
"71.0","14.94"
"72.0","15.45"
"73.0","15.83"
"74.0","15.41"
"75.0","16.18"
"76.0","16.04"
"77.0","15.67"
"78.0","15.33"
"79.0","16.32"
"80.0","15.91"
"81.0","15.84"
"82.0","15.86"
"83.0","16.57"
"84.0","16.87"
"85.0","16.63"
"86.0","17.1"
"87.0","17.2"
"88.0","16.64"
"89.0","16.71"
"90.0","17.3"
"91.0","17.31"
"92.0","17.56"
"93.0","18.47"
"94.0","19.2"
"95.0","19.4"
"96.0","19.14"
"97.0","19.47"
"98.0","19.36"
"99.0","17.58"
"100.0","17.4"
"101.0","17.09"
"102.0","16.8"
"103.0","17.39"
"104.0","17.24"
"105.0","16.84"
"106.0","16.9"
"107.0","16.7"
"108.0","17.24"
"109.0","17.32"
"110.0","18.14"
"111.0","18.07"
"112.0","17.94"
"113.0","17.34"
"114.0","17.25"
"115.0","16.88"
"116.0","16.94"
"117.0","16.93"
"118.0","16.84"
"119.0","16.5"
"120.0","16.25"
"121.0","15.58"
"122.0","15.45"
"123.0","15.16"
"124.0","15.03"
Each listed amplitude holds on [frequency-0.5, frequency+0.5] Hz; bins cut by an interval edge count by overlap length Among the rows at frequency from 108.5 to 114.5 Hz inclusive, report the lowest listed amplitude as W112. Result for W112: 17.25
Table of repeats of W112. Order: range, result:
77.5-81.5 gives 15.33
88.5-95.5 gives 16.71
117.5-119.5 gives 16.5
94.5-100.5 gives 17.4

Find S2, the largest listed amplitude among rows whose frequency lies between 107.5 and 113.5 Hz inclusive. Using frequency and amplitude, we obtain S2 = 18.14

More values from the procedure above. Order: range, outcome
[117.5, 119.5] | 16.84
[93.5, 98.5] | 19.47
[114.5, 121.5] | 16.94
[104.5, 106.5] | 16.9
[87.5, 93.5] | 18.47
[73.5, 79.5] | 16.32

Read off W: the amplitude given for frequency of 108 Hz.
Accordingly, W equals 17.24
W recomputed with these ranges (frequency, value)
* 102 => 16.8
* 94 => 19.2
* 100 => 17.4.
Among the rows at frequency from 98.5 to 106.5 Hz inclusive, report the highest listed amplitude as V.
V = 17.58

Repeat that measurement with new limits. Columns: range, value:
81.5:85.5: 16.87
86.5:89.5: 17.2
